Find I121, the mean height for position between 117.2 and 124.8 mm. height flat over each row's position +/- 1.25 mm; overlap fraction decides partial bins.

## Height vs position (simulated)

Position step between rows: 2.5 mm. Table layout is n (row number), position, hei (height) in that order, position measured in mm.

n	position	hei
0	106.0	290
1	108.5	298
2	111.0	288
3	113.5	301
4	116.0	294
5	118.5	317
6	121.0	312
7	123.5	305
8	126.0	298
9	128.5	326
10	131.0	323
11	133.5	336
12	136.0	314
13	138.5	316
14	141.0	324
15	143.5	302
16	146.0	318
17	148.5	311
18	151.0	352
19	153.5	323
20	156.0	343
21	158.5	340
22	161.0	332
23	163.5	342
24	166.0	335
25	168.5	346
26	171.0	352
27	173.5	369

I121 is 311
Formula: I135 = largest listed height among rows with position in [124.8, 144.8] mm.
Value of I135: 336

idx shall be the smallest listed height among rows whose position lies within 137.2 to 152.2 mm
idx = 302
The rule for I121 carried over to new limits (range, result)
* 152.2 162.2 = 335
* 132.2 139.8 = 322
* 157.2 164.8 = 338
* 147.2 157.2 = 332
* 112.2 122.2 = 306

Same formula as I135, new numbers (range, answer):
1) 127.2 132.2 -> 326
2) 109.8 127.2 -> 317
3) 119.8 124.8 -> 312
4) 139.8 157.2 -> 352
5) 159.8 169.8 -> 346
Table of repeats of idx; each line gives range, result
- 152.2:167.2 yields 323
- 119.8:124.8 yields 305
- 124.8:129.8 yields 298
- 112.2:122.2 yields 294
